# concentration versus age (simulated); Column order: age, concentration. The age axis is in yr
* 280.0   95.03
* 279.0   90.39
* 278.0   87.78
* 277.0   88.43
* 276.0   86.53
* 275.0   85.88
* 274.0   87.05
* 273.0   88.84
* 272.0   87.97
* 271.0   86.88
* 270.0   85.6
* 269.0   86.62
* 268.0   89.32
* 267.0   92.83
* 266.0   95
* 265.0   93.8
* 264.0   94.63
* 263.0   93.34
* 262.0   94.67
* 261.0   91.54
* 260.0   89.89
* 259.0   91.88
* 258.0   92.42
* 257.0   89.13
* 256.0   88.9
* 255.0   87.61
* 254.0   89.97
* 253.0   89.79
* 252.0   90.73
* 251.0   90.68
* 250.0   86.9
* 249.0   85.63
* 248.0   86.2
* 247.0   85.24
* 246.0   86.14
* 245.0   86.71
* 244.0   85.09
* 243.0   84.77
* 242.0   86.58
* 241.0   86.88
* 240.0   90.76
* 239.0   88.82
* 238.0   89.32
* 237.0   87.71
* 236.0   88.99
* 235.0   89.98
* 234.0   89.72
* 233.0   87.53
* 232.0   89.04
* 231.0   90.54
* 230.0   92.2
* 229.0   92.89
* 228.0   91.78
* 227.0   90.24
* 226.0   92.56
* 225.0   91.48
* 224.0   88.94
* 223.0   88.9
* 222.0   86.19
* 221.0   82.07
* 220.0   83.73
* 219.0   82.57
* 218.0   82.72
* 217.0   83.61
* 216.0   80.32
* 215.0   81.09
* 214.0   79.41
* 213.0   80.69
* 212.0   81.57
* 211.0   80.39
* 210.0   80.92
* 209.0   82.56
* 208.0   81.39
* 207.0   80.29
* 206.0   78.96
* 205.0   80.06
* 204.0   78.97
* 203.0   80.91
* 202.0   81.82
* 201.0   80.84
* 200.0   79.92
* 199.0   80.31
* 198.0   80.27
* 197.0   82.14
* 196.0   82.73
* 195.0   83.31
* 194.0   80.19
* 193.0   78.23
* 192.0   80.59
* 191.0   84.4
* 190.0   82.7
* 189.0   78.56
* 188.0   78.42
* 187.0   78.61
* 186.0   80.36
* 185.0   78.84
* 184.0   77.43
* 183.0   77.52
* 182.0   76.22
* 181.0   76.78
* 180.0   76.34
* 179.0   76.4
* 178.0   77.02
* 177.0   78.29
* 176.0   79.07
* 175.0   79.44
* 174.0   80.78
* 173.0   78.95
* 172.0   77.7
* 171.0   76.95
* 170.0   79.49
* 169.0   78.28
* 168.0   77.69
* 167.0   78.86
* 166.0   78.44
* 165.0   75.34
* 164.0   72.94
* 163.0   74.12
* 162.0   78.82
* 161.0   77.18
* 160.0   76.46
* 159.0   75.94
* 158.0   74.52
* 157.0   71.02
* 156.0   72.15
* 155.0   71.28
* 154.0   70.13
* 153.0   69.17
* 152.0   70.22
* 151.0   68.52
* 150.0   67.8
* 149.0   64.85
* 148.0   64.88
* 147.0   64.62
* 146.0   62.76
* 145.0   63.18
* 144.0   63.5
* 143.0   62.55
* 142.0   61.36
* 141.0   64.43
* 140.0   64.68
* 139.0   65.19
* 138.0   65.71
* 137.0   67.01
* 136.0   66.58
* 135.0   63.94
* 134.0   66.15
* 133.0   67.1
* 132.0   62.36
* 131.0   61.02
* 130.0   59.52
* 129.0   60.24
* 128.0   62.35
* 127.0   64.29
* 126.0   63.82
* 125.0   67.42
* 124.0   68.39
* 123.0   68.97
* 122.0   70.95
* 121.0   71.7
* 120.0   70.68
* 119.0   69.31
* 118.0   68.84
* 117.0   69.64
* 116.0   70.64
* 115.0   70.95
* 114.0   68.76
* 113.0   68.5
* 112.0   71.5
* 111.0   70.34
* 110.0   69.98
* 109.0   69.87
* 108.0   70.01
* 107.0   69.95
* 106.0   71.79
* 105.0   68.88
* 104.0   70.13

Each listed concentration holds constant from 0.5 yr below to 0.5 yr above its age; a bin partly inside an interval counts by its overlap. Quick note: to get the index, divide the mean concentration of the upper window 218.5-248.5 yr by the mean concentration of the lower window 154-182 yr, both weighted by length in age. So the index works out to 1.2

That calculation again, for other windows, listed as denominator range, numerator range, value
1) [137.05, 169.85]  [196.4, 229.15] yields 1.18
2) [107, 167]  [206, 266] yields 1.28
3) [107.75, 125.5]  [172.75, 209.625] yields 1.14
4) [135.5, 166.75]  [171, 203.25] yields 1.15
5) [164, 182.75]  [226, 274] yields 1.15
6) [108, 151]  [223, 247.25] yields 1.34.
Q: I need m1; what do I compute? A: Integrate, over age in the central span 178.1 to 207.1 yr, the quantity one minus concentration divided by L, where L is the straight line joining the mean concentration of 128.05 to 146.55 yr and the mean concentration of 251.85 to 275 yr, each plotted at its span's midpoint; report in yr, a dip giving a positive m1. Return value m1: -1.7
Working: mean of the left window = 63.7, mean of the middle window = 79.7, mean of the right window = 90.3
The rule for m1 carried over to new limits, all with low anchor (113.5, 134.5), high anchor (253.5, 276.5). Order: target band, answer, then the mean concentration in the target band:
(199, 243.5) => -1.3 yr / 85.2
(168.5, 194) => -0.8 yr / 78.7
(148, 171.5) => -0.3 yr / 73.7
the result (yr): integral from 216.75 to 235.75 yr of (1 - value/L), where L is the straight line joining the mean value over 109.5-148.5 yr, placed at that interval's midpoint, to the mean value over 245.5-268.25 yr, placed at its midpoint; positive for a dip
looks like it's -0.8 yr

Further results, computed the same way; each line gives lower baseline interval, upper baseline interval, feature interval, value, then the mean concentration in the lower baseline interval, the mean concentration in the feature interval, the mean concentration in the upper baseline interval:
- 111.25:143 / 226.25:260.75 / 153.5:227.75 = -1.1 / 66.5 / 79.8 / 88.9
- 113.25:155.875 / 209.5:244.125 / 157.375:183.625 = -1.1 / 66.4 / 77.3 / 86.6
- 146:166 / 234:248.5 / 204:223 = 0.1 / 71.5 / 81.7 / 87.5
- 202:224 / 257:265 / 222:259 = -0.4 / 81.9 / 88.9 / 92.5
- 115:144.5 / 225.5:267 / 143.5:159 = 0.5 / 65.9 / 68.2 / 89.7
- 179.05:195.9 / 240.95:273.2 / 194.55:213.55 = 0.2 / 79.3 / 80.9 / 89.2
